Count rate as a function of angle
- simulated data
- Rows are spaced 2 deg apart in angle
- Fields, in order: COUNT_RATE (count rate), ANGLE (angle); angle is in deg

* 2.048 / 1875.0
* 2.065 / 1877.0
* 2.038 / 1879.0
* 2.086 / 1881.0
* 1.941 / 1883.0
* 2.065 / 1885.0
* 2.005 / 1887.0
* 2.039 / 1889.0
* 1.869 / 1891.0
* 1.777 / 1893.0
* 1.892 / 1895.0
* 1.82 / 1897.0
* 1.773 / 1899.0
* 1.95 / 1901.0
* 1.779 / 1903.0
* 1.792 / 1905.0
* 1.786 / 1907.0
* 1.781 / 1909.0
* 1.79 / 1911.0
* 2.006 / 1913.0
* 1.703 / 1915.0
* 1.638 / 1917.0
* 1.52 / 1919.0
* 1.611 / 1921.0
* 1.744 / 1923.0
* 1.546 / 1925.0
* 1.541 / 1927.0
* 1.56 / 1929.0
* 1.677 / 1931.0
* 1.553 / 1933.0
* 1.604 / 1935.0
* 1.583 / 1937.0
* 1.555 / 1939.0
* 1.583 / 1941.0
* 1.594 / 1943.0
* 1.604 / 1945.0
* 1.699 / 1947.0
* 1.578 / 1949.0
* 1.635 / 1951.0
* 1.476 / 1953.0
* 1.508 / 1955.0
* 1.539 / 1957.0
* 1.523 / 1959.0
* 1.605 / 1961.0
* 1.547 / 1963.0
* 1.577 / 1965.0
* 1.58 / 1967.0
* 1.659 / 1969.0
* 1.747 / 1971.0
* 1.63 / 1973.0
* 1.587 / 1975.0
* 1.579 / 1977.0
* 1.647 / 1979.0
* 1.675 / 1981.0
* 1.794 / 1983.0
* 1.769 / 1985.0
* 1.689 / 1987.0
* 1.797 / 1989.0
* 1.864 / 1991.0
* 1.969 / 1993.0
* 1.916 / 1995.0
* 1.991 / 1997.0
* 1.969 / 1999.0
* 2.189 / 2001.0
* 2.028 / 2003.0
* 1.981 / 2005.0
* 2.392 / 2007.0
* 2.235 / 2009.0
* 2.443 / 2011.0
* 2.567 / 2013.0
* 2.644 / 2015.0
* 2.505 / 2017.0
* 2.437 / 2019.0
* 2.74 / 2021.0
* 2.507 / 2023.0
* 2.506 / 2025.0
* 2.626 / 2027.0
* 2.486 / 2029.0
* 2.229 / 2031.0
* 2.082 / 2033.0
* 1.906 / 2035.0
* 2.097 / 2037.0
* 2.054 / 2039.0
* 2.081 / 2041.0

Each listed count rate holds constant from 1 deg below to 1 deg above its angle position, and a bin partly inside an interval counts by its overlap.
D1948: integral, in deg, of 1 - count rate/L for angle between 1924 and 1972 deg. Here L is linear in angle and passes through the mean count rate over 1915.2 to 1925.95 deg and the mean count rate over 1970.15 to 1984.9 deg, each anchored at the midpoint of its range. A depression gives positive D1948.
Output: 1.7 deg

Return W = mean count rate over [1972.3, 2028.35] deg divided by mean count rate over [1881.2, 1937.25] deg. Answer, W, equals 1.2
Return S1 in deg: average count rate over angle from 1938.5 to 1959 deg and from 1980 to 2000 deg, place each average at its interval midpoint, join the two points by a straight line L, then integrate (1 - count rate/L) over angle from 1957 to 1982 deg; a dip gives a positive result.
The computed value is 1.5 deg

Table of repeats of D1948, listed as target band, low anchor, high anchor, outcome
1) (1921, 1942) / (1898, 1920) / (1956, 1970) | 1.2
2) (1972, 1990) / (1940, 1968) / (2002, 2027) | 2.5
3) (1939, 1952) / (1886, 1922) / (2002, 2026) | 2.7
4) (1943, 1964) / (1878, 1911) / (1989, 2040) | 5.0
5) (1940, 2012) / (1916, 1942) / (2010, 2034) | 9.8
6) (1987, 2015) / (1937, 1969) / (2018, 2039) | -0.5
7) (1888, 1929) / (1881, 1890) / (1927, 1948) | 1.6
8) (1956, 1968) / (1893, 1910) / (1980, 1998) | 1.7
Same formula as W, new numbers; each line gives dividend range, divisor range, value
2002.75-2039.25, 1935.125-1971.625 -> 1.48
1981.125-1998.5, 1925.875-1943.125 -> 1.16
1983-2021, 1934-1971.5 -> 1.35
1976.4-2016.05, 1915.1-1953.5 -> 1.26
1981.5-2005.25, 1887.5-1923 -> 1.06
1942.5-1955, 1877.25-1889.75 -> 0.78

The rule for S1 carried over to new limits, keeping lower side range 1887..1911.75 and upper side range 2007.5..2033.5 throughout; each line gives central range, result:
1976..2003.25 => 5.5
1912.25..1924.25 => 1.5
